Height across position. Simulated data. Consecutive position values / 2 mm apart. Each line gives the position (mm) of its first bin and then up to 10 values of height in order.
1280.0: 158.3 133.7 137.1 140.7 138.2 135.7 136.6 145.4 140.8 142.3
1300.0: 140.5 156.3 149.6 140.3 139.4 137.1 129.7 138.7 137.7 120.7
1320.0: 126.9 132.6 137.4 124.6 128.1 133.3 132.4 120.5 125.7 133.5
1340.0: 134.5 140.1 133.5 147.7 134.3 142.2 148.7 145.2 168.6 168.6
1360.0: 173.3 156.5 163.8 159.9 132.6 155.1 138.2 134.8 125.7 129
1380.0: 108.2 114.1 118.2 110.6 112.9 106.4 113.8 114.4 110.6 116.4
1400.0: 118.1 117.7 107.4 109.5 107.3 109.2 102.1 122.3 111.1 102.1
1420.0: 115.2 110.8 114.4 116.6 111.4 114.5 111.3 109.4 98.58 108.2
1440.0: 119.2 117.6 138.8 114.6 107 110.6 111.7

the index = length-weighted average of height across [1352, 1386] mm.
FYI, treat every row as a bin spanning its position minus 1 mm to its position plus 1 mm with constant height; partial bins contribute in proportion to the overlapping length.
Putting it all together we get 142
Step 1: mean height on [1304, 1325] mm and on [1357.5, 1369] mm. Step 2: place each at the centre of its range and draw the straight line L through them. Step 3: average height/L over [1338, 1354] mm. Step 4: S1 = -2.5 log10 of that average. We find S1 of 0.08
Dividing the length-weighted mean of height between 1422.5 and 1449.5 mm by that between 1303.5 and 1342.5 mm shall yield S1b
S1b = 0.9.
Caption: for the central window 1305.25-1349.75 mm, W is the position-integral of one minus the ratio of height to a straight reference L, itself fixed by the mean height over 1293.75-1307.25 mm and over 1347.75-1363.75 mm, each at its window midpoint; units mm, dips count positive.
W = 5.1 mm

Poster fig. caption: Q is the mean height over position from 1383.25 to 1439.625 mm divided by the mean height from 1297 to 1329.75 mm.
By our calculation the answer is 0.8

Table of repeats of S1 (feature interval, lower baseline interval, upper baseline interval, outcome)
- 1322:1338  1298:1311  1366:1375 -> 0.110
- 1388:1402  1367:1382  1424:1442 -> 0.096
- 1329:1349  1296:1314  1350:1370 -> 0.133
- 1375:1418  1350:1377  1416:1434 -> 0.148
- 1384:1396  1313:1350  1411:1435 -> 0.068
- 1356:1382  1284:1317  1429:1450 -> -0.141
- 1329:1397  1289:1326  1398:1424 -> -0.094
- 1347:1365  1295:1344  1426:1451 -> -0.209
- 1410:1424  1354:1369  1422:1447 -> 0.132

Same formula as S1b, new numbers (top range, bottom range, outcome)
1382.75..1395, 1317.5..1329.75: 0.87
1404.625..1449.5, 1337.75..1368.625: 0.75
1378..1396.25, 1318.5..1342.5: 0.87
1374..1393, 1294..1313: 0.82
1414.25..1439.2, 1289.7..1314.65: 0.78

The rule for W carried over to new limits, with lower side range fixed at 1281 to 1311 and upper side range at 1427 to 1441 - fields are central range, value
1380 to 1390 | 0.7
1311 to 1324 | 0.4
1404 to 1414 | 0.6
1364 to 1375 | -1.9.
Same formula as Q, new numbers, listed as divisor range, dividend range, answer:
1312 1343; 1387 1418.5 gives 0.85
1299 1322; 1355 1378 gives 1.10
